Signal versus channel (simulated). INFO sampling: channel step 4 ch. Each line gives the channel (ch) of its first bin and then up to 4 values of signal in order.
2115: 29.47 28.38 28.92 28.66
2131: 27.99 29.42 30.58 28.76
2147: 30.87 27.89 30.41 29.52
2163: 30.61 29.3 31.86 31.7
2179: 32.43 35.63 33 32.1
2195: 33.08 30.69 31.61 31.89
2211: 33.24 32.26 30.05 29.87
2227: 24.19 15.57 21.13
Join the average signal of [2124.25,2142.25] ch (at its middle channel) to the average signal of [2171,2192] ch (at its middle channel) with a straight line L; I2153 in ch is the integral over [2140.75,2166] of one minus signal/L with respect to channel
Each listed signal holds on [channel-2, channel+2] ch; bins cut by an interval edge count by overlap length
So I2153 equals 0.8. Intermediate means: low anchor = 29.1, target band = 29.7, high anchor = 32.9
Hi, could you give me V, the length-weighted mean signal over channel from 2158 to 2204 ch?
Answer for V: 31.8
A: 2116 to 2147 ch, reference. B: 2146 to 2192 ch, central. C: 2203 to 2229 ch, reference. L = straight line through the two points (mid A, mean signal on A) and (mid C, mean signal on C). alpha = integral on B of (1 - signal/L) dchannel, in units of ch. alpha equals -2.5 ch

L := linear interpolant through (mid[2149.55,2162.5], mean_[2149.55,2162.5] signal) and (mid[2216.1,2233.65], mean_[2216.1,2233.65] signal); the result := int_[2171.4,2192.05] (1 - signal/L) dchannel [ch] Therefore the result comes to -3.8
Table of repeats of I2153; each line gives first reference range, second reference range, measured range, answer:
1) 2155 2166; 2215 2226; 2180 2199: -2.0 ch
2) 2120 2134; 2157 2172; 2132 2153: -0.1 ch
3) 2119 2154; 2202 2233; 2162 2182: -1.8 ch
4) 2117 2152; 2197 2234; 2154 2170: -0.6 ch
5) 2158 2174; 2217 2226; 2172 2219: -4.0 ch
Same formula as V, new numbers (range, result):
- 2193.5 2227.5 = 31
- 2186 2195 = 32.6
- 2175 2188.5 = 33.4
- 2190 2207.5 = 31.9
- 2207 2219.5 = 32.1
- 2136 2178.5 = 30.2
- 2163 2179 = 31.1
